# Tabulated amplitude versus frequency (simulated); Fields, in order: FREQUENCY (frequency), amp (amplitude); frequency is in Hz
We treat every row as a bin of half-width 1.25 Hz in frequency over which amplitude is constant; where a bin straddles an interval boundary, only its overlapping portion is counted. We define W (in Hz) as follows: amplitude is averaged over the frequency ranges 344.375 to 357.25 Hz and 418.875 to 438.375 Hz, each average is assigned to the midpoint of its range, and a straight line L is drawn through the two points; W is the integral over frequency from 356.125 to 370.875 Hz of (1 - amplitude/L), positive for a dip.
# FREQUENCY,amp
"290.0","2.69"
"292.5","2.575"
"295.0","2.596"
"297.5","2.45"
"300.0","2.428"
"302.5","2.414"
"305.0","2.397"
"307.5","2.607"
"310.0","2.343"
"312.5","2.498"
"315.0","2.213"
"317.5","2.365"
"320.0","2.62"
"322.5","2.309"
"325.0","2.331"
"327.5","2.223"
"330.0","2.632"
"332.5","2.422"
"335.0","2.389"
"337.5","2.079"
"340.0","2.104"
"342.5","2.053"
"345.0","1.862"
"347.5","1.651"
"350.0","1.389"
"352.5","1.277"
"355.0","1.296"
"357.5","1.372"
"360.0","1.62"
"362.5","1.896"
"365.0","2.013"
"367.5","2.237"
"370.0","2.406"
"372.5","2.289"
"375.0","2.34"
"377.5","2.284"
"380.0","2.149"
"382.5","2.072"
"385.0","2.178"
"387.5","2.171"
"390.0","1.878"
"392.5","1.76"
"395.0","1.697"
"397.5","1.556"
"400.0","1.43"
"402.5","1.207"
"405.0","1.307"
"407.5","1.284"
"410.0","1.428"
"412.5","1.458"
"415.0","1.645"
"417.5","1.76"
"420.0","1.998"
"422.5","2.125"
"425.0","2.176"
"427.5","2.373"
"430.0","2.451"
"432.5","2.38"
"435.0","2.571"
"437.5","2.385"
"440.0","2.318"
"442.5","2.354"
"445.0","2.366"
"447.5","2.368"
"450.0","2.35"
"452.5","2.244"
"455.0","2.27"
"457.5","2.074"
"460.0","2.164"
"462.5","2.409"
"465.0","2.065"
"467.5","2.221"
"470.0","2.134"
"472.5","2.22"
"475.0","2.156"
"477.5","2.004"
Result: -2.69 Hz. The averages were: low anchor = 1.47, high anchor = 2.31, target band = 1.91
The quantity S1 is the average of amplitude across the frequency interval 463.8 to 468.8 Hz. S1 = 2.14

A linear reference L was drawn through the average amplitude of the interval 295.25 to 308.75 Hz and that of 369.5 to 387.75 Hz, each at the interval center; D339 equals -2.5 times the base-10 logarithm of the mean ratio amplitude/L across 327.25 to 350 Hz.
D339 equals 0.120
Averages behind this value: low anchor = 2.47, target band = 2.11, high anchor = 2.23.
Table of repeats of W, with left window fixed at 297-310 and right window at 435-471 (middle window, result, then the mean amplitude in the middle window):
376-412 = 9.3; 1.74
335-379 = 8.8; 1.91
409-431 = 3.6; 1.93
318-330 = 0.1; 2.4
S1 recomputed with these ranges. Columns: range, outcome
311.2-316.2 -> 2.36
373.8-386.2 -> 2.2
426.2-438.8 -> 2.43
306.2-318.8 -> 2.41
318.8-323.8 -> 2.46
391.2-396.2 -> 1.73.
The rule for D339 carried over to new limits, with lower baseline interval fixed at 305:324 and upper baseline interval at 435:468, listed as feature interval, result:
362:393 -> 0.10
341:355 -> 0.42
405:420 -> 0.45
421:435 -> 0.00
